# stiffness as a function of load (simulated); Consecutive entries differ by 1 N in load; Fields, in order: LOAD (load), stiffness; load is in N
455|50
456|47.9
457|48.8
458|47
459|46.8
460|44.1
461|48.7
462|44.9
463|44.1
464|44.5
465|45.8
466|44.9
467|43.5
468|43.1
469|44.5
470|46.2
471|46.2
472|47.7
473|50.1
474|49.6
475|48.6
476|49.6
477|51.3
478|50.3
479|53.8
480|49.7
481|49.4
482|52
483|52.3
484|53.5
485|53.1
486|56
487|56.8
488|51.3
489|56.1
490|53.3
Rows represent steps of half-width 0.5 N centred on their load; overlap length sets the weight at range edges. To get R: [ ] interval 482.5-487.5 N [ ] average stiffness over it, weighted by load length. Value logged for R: 54.3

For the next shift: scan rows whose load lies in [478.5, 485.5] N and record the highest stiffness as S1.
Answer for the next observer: 53.8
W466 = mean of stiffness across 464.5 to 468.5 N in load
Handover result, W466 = 44.3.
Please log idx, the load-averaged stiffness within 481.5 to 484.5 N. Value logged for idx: 52.6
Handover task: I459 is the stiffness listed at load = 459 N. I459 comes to 46.8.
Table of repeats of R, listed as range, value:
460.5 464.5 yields 45.5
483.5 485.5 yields 53.3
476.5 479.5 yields 51.8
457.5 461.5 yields 46.7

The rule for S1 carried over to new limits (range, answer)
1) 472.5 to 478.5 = 51.3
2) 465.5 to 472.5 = 47.7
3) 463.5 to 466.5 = 45.8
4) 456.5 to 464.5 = 48.8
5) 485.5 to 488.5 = 56.8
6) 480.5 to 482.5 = 52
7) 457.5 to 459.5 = 47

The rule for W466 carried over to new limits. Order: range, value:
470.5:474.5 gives 48.4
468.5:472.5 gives 46.2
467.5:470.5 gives 44.6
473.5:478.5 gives 49.9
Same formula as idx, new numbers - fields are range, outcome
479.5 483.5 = 50.9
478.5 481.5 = 51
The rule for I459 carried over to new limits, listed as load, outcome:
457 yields 48.8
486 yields 56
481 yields 49.4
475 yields 48.6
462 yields 44.9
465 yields 45.8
